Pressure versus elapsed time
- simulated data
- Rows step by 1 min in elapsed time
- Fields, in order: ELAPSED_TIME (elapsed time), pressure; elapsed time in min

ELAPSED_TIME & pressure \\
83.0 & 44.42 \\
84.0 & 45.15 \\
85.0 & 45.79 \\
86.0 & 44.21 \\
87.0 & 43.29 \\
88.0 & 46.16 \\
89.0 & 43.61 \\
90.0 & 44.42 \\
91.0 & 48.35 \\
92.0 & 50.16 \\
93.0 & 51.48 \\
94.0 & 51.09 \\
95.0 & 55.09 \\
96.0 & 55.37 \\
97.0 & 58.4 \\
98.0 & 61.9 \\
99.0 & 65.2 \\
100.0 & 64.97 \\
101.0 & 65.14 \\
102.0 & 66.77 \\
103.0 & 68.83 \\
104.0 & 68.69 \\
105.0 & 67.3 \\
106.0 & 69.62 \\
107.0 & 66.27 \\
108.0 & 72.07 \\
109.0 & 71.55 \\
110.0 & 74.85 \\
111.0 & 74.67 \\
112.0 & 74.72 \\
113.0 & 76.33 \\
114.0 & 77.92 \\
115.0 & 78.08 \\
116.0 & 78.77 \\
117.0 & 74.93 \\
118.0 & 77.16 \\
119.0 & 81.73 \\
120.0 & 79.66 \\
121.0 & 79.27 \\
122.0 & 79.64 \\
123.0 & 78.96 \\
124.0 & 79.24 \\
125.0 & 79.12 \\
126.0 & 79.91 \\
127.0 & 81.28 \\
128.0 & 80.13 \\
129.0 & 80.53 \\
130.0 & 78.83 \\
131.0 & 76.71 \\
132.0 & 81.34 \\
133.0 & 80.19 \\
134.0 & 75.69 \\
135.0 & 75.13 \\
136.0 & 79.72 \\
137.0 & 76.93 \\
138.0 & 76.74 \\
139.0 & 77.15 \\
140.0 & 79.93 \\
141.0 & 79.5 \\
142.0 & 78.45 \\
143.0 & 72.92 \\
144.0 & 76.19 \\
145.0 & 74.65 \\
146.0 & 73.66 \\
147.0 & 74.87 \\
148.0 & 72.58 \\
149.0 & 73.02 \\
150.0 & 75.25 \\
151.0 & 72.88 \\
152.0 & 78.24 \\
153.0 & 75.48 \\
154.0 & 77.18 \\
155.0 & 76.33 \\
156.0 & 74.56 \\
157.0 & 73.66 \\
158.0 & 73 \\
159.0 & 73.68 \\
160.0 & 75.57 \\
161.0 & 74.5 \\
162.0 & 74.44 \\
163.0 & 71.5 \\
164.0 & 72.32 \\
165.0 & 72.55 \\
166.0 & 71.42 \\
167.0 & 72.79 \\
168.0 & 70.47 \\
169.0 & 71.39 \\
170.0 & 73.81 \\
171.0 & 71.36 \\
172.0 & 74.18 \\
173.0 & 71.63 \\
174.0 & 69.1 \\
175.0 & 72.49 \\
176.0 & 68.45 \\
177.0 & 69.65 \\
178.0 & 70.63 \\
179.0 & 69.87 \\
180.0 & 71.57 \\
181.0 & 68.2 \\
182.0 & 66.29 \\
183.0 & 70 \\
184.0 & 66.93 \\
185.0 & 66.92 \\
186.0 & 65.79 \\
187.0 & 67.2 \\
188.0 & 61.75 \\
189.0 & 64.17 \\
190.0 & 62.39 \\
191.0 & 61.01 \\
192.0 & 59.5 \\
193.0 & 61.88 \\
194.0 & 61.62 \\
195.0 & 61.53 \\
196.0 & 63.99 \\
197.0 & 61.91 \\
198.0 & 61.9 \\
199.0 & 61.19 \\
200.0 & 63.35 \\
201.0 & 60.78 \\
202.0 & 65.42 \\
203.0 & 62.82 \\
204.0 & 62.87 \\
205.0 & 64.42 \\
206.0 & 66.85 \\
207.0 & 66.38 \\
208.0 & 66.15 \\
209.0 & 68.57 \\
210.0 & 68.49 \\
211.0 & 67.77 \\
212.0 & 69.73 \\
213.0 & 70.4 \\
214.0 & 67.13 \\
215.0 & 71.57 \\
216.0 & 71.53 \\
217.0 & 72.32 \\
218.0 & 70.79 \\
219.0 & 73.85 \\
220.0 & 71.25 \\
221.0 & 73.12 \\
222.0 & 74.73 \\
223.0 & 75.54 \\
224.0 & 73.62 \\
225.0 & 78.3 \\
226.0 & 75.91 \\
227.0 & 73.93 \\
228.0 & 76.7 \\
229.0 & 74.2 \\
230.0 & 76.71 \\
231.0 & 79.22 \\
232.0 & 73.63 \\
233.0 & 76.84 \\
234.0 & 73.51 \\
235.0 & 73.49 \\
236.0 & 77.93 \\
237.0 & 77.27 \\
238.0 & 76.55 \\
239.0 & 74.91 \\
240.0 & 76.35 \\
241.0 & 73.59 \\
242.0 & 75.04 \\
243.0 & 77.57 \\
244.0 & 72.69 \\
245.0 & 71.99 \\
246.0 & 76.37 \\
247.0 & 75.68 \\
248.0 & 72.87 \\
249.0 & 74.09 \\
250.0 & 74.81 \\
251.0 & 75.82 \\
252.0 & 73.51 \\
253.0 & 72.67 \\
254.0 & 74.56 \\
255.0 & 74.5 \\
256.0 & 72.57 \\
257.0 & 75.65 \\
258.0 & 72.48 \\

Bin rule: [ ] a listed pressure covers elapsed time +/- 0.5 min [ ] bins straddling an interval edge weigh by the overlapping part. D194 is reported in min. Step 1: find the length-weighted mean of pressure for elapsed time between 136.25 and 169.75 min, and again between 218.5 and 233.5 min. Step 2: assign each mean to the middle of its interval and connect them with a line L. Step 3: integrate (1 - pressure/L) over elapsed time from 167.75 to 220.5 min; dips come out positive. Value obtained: 5.5 min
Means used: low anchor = 74.7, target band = 67.2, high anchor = 75.2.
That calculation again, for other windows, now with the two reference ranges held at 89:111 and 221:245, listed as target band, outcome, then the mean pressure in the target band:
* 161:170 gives -0.5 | 72.3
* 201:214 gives 1.1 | 66.4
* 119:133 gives -3.3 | 79.7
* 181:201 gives 2.1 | 63.7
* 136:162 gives -3.4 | 75.5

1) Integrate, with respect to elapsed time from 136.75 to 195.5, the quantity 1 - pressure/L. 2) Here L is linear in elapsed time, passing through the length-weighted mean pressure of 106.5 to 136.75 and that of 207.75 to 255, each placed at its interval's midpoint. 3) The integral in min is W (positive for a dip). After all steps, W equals 3.6 min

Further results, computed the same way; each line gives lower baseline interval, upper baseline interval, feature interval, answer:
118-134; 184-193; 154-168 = -0.58 min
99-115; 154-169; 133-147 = -0.85 min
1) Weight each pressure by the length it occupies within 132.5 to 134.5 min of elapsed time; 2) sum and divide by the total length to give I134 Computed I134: 77.9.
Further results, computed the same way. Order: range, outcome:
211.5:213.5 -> 70.1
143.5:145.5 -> 75.4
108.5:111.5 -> 73.7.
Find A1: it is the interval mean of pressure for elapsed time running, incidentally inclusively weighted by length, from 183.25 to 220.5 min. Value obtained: 65.8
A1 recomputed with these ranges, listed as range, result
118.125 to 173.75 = 76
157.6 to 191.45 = 69.9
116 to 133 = 79.3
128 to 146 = 77.6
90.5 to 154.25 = 72.8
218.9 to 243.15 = 75.3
